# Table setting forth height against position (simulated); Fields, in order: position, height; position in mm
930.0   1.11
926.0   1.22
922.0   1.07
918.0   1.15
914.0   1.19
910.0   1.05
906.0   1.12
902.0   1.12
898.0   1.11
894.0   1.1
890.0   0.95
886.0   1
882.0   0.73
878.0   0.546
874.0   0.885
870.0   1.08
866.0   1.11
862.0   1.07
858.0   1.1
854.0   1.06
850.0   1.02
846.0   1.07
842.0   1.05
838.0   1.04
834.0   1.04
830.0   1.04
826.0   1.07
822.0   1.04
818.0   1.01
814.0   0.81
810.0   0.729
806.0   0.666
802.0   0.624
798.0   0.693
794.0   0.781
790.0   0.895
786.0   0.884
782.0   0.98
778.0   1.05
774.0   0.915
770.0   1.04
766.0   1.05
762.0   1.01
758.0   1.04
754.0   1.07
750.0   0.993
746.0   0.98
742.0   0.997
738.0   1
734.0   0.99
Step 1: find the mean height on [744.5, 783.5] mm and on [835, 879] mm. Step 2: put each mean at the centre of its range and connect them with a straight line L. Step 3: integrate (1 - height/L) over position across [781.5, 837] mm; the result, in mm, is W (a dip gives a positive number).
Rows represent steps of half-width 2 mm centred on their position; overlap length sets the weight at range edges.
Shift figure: 7.5 mm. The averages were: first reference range 1.01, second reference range 1.01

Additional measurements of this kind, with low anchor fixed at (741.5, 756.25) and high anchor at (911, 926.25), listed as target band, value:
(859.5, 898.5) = 5.6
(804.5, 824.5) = 3.8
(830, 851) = 0.7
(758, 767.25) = -0.1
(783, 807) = 6.3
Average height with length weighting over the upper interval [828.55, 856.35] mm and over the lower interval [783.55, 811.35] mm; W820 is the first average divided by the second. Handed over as 1.4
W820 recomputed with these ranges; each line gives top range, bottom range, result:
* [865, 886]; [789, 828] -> 1.05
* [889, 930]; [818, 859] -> 1.06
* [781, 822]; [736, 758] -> 0.81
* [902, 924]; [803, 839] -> 1.20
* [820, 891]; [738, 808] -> 1.08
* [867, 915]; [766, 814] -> 1.16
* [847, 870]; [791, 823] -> 1.36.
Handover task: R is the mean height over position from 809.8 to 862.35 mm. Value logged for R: 1.02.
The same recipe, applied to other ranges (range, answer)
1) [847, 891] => 0.962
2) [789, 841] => 0.883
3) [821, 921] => 1.03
